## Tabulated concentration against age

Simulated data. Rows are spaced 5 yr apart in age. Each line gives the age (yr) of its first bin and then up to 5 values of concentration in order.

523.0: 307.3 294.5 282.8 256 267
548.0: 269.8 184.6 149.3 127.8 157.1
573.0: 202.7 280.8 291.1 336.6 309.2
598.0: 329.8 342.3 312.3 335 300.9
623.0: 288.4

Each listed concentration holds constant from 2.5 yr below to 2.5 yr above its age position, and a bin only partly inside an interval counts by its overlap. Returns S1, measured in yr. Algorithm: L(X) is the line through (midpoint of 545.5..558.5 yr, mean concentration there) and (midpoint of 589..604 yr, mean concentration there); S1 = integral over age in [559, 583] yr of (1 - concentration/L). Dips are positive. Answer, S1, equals 5.8 yr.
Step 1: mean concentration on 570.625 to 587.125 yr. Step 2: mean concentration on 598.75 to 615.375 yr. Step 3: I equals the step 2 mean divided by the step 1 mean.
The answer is 1.24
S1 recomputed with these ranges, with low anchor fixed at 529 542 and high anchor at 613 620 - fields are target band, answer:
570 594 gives 1.32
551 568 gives 7.81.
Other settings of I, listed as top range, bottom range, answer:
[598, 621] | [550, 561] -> 1.90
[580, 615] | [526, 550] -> 1.17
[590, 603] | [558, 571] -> 2.22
